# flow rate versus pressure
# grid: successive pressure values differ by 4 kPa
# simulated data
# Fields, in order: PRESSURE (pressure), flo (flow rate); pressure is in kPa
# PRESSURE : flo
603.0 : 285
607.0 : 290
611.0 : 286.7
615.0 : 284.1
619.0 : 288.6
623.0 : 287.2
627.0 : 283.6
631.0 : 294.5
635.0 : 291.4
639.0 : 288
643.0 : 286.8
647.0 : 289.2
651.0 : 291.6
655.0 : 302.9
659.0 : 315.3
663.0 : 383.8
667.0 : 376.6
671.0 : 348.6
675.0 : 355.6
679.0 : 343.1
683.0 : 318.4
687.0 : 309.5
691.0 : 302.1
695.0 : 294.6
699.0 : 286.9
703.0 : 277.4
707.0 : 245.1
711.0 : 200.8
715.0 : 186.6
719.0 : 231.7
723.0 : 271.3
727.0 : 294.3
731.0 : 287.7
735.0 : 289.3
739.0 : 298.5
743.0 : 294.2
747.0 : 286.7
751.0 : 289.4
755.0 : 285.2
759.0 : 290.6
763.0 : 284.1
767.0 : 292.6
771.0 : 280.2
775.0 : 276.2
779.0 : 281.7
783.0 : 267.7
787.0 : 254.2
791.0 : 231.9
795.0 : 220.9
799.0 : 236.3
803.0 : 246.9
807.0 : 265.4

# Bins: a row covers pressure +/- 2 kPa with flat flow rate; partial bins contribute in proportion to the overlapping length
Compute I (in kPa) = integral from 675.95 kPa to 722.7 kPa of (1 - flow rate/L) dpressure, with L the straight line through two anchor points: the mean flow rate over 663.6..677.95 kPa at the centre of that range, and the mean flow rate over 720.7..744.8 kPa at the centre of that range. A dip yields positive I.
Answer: 7.8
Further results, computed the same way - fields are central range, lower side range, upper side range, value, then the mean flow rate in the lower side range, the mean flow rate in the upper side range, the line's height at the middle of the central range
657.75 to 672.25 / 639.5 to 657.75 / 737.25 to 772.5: -3.3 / 293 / 289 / 293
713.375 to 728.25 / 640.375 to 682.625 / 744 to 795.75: 2.7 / 328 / 274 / 299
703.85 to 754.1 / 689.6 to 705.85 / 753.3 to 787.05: 3.4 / 287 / 281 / 284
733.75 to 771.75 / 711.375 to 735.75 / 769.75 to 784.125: -3.2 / 255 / 277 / 267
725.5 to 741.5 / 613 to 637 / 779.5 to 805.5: -2.0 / 288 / 246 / 261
